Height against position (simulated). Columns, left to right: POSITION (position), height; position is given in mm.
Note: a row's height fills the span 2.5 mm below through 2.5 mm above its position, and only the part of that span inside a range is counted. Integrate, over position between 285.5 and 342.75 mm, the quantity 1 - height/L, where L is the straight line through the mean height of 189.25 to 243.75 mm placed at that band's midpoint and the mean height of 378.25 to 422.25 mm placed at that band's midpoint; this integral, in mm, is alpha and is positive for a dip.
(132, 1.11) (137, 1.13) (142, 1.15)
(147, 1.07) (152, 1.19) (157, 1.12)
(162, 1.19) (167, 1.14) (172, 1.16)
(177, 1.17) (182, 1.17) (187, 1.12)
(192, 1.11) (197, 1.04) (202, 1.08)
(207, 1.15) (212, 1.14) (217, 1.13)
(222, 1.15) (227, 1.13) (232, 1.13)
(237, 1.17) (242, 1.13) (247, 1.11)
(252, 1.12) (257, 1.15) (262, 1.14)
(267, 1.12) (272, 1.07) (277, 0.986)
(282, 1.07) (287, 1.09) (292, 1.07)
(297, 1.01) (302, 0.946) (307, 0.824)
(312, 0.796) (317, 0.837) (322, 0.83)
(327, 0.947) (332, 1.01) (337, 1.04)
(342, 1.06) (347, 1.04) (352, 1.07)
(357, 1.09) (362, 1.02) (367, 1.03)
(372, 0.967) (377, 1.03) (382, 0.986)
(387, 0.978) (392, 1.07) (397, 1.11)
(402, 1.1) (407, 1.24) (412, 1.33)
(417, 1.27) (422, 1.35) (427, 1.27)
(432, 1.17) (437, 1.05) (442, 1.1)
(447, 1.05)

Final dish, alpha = 9.4 mm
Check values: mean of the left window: 1.12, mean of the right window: 1.15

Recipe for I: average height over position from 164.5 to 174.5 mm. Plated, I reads 1.15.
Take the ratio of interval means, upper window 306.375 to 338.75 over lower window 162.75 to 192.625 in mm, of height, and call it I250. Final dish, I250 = 0.8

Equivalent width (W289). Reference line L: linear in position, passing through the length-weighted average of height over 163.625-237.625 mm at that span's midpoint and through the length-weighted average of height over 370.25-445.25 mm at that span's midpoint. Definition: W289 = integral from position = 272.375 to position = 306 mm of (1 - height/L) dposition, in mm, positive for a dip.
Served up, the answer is 3.3 mm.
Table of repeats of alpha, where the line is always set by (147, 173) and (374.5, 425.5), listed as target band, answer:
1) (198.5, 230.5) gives 0.7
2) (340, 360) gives 1.5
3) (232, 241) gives 0.0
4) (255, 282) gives 1.4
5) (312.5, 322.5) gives 2.8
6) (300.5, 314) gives 3.5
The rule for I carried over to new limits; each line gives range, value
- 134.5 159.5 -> 1.13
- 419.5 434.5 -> 1.26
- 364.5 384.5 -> 1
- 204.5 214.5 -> 1.15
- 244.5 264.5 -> 1.13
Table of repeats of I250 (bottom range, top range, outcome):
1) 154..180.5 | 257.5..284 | 0.94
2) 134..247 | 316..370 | 0.88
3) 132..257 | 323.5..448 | 0.96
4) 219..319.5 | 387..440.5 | 1.12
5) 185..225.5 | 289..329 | 0.82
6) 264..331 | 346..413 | 1.10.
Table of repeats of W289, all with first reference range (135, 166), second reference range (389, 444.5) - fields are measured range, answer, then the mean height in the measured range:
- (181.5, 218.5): 1.1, 1.11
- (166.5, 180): -0.2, 1.16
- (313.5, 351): 6.6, 0.966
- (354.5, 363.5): 0.9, 1.06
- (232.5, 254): 0.5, 1.13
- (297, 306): 1.7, 0.943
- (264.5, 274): 0.5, 1.1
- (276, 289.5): 1.3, 1.06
